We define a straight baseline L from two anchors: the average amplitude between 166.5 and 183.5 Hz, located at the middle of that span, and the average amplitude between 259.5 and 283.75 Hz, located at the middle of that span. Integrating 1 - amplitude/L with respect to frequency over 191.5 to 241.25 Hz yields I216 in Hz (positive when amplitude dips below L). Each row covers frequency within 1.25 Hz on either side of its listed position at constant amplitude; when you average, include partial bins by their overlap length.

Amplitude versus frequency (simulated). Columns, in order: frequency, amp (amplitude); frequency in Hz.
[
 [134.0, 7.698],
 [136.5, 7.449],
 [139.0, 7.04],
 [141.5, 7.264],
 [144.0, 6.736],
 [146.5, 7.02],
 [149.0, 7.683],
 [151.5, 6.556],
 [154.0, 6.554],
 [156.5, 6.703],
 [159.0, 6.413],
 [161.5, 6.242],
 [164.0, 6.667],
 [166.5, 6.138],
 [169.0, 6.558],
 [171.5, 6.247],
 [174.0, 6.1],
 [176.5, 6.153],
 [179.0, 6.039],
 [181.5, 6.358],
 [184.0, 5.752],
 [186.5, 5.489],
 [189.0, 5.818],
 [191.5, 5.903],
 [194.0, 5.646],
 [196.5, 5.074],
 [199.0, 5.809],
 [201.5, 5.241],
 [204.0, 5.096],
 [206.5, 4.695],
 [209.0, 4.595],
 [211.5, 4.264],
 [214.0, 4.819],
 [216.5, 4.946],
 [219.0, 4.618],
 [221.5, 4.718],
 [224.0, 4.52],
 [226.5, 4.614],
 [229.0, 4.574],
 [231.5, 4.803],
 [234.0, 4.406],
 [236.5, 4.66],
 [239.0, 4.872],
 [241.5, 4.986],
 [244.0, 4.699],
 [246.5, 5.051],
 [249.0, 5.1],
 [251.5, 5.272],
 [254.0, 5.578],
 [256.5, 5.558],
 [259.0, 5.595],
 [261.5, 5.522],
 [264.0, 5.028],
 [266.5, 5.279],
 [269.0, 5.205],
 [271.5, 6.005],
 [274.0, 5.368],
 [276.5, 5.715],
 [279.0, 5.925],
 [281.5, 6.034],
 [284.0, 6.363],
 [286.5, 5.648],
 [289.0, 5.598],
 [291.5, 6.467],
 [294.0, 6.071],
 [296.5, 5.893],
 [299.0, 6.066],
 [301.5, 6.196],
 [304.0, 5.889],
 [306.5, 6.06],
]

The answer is 9.1 Hz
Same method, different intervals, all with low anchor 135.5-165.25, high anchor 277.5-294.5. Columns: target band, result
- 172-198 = 3.12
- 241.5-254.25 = 2.36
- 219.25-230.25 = 3.07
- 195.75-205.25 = 1.78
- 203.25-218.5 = 4.14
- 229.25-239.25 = 2.65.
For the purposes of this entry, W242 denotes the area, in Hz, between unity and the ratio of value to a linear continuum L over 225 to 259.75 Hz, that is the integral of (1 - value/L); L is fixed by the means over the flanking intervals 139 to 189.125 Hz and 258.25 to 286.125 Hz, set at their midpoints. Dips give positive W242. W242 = 5.26 Hz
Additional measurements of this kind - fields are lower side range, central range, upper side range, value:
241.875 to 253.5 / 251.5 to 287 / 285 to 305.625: -0.9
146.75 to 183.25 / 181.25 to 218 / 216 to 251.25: 2.3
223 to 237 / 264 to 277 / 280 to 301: 0.2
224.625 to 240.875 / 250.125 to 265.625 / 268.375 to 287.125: -0.4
